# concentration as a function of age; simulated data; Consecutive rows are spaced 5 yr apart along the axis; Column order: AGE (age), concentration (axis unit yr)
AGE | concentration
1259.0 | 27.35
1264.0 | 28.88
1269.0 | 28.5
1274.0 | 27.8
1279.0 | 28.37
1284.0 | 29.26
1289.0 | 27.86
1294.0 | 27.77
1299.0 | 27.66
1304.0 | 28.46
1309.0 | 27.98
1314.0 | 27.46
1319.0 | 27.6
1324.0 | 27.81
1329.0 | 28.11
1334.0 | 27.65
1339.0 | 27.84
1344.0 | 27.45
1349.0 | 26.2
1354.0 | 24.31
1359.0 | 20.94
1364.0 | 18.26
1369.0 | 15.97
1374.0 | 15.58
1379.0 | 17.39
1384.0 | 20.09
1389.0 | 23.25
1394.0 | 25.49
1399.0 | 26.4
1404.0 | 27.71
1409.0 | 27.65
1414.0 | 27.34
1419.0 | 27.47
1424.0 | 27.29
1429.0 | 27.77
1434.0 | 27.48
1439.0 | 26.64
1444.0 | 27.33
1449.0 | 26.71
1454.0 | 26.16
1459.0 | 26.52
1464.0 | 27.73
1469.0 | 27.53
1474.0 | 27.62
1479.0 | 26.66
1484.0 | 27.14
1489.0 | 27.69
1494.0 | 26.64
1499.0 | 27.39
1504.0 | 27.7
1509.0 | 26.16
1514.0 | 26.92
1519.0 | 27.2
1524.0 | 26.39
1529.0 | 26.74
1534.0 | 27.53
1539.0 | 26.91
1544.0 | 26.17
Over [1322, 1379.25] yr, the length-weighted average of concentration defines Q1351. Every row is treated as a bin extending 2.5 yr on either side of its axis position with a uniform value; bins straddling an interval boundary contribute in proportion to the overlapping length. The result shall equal 23.3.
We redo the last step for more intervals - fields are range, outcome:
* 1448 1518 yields 27.1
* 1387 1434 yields 26.8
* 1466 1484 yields 27.3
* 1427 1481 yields 27.1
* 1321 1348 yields 27.7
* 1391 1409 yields 26.6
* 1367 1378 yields 16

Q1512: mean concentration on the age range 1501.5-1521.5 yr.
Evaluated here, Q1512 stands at 27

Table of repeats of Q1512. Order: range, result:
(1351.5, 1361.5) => 22.6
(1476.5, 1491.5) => 27.2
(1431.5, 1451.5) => 27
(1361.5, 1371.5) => 17.1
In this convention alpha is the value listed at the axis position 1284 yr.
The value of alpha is 29.26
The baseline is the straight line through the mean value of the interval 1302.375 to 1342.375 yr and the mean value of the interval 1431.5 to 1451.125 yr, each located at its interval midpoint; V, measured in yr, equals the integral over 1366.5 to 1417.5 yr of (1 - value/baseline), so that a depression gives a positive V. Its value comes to 8.5 yr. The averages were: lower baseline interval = 27.8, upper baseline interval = 27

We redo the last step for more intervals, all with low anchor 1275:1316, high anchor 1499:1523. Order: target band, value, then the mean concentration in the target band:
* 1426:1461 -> 0.5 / 27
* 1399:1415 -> 0.1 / 27.4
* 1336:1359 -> 1.6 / 25.9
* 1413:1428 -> 0.0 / 27.4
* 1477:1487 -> 0.1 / 27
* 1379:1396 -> 3.4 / 22.1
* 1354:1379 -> 8.5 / 18.3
